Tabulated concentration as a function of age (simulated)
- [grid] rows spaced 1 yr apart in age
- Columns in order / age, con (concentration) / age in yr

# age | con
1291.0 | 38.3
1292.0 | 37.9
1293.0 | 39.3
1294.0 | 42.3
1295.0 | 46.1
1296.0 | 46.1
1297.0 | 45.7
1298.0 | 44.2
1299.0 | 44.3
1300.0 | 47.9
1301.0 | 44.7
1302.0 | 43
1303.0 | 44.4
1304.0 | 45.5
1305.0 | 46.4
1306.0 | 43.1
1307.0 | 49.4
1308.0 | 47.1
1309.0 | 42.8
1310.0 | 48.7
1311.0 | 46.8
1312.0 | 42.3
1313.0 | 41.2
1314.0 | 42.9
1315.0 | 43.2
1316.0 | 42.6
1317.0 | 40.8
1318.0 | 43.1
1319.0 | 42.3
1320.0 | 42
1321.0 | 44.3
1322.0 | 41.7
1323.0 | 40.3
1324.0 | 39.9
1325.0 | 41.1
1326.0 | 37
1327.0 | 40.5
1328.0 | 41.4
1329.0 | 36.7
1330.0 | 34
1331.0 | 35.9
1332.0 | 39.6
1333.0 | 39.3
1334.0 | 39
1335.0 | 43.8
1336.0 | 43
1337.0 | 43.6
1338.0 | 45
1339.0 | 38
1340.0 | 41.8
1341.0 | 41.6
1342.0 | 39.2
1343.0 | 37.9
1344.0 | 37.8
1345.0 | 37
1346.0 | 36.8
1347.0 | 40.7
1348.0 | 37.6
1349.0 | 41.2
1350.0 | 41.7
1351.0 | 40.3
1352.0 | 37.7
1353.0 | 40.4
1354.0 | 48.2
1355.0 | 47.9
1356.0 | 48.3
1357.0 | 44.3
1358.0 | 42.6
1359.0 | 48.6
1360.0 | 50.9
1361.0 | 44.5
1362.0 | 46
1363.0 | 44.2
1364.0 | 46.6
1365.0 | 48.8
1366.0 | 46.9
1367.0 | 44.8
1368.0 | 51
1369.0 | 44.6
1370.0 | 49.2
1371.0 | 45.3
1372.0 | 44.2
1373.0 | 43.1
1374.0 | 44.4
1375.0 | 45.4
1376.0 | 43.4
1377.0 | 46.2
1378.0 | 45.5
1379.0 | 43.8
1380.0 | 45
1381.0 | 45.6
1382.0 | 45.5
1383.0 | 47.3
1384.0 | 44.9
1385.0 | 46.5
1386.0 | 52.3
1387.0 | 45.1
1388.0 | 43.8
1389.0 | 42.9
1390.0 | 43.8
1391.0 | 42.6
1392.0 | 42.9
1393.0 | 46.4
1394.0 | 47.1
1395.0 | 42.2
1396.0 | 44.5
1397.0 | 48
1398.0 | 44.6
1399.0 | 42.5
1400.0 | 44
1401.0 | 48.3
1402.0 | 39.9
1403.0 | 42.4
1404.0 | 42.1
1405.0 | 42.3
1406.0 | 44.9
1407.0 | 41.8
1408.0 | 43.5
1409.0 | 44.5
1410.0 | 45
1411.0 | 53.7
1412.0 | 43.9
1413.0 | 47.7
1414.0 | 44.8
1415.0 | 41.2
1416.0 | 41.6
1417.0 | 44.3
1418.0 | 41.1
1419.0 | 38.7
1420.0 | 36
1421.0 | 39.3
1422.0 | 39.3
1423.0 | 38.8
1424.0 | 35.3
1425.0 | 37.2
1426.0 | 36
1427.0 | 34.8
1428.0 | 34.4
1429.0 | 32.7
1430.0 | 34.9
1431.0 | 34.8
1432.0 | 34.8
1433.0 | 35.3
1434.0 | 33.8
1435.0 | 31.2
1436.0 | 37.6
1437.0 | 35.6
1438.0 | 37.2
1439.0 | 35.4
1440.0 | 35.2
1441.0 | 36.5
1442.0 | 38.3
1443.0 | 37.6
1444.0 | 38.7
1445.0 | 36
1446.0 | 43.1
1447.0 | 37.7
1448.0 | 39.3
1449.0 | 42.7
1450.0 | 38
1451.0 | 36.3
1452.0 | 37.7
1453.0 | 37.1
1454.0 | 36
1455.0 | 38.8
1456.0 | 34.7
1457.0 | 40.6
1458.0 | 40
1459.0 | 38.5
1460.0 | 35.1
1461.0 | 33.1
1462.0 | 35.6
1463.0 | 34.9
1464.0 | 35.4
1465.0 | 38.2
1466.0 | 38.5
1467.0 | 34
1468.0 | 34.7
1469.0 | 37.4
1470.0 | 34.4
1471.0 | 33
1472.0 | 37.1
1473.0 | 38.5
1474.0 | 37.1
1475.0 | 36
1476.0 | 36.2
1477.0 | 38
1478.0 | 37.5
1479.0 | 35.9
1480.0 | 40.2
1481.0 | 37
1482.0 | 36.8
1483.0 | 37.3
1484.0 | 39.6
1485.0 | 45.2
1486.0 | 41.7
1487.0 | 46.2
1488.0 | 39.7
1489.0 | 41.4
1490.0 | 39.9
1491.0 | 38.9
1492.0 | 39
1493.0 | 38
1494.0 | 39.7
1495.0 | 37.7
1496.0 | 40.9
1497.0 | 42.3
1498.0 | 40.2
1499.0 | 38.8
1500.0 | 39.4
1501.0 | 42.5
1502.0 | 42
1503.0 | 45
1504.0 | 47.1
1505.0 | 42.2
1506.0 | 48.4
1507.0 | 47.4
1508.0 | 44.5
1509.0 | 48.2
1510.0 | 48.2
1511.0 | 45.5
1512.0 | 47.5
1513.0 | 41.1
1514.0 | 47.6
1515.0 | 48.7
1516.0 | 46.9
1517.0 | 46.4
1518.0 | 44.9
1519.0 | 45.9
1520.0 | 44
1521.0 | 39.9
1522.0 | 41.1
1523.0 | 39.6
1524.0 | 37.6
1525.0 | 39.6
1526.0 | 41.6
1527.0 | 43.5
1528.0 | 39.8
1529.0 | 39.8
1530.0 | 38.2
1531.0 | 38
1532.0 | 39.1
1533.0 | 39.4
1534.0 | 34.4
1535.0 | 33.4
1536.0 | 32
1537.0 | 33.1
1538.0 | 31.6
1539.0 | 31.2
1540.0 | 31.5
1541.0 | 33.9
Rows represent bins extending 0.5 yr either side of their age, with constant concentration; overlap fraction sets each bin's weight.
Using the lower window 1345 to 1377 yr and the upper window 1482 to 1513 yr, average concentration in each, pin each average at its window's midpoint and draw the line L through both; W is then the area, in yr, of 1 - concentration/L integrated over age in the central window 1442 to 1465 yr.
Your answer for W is 2.9 yr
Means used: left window 44.4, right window 42.4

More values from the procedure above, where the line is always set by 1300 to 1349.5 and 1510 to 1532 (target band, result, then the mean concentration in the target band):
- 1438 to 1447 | 1.0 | 37.6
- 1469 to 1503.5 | 2.7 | 39.2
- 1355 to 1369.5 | -1.6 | 46.6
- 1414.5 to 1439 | 3.1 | 36.9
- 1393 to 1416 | -1.3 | 44.5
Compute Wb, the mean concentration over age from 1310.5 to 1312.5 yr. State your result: 44.5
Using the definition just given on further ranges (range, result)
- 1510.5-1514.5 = 45.4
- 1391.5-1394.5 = 45.5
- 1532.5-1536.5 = 34.8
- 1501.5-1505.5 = 44.1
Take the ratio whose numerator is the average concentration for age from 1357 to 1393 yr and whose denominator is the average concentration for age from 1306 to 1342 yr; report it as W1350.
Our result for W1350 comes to 1.09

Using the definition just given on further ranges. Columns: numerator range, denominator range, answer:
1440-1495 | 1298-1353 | 0.91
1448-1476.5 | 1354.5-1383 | 0.80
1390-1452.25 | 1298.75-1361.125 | 0.95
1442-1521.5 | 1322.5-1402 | 0.93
